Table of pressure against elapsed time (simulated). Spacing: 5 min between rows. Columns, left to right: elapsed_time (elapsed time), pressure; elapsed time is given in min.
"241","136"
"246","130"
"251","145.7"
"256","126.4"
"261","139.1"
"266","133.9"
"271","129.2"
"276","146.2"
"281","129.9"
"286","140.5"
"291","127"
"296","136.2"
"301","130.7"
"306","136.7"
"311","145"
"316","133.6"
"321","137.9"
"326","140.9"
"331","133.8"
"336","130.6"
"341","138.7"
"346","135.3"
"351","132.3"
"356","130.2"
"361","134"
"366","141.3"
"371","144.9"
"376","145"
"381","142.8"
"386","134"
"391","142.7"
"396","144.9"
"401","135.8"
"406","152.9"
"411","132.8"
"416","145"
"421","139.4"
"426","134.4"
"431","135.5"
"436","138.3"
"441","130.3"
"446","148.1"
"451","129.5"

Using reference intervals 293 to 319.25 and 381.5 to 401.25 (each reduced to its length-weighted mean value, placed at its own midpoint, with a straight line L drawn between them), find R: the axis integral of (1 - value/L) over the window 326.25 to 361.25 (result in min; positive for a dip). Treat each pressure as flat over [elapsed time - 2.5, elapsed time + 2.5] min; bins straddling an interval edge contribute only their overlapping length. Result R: 1.01 min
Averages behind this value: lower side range 136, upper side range 140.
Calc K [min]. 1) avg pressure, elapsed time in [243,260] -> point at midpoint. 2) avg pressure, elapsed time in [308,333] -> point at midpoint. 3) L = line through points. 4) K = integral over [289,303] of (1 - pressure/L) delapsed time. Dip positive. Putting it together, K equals 0.6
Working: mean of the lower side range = 135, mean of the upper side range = 138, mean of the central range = 131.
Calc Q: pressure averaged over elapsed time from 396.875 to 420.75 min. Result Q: 142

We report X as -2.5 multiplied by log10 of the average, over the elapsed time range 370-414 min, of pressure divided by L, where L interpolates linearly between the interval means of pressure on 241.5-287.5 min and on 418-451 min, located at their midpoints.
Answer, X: -0.04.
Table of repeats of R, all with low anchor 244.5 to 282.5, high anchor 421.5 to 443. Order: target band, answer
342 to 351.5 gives 0.02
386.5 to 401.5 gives -0.63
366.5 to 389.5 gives -1.10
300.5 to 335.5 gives -0.43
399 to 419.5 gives -0.98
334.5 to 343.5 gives 0.01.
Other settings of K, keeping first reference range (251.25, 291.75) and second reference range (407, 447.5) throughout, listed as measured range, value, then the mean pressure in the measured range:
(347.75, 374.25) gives 0.0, 137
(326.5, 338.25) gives 0.2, 134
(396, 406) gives -0.3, 142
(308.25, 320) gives -0.3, 139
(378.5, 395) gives -0.3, 140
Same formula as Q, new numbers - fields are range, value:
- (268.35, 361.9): 135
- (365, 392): 142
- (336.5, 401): 138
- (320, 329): 139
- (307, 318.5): 139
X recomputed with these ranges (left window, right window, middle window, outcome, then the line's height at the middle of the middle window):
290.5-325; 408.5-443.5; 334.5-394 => -0.01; 136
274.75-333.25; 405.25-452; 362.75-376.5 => -0.04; 137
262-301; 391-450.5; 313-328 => -0.01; 136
